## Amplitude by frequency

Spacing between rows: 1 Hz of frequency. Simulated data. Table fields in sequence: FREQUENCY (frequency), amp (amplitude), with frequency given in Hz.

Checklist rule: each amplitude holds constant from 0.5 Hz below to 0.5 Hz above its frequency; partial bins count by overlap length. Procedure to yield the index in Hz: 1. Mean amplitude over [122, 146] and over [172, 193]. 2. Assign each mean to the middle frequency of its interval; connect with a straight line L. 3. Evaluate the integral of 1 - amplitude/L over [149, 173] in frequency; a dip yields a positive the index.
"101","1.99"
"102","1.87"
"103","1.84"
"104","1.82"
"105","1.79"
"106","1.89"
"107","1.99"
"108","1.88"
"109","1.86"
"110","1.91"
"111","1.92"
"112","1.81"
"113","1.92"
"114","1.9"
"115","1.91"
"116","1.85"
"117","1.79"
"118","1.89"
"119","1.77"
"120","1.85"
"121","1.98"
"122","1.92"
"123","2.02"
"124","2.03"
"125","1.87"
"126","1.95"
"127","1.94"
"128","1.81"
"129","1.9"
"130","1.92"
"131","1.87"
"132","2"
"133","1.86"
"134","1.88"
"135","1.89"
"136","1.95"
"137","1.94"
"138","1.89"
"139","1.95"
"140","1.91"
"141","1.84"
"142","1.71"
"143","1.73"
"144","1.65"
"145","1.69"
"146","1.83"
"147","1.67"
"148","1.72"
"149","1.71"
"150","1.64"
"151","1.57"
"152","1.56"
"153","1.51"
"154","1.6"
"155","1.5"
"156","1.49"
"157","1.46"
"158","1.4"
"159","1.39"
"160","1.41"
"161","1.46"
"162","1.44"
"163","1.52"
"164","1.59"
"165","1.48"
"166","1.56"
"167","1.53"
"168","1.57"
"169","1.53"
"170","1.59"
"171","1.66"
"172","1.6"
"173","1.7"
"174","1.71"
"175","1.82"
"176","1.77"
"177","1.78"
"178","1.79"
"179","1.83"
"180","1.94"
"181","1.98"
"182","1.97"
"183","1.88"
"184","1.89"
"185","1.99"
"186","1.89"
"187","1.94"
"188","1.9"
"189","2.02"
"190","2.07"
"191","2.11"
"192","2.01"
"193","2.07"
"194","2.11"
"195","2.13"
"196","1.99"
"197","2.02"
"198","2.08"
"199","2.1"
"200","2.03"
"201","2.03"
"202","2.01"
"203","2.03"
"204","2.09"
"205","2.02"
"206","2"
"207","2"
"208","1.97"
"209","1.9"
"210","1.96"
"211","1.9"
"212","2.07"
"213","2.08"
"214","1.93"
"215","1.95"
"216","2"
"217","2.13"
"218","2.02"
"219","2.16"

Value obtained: 4.5 Hz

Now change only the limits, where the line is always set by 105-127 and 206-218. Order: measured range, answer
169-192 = 1.3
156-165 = 2.2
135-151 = 1.2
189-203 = -0.6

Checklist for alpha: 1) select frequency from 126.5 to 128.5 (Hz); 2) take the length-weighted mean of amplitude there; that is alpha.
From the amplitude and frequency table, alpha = 1.88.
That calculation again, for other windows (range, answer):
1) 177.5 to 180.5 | 1.85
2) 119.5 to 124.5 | 1.96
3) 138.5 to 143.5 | 1.83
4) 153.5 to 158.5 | 1.49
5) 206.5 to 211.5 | 1.95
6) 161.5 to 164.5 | 1.52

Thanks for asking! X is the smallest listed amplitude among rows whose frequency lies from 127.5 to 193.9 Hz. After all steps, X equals 1.39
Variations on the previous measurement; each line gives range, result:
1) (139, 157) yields 1.46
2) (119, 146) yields 1.65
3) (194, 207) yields 1.99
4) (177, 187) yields 1.78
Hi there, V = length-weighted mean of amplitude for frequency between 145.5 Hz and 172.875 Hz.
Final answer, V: 1.56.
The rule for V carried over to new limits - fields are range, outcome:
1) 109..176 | 1.74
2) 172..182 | 1.81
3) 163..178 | 1.64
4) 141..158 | 1.63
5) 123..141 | 1.92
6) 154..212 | 1.82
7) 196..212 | 2.01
